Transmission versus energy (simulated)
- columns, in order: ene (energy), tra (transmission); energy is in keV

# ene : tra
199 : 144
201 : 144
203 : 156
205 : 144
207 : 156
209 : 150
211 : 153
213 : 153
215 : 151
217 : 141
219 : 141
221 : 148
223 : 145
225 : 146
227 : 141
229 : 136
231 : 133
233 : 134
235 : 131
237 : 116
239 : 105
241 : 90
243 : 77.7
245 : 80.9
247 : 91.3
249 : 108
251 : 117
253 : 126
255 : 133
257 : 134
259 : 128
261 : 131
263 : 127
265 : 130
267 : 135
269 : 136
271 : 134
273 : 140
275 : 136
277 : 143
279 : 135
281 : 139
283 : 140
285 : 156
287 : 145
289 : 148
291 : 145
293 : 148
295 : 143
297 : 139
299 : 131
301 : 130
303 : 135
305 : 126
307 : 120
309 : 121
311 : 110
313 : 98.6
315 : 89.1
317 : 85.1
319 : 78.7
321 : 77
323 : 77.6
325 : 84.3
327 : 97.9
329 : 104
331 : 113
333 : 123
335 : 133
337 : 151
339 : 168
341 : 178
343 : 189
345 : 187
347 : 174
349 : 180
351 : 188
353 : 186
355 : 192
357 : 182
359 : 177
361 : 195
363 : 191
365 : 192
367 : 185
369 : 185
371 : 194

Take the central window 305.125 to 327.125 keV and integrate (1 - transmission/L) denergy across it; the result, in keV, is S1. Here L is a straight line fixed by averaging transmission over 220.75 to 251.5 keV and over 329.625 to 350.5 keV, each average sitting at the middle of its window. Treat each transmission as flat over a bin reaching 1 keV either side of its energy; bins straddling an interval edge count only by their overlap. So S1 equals 7.92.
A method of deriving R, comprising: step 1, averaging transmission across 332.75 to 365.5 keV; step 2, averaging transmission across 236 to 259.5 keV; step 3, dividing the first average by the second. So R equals 1.63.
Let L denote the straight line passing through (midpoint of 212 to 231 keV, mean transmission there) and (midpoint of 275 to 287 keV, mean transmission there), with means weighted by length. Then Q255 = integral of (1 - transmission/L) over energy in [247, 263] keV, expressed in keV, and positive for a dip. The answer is 2.2 keV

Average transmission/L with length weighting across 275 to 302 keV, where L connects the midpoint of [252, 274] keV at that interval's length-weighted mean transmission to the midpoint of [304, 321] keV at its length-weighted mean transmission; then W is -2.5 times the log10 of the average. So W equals -0.211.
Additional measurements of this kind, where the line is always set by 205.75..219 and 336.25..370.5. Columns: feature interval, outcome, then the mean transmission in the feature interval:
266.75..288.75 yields 0.18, 140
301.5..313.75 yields 0.40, 119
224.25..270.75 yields 0.29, 121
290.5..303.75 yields 0.22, 139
